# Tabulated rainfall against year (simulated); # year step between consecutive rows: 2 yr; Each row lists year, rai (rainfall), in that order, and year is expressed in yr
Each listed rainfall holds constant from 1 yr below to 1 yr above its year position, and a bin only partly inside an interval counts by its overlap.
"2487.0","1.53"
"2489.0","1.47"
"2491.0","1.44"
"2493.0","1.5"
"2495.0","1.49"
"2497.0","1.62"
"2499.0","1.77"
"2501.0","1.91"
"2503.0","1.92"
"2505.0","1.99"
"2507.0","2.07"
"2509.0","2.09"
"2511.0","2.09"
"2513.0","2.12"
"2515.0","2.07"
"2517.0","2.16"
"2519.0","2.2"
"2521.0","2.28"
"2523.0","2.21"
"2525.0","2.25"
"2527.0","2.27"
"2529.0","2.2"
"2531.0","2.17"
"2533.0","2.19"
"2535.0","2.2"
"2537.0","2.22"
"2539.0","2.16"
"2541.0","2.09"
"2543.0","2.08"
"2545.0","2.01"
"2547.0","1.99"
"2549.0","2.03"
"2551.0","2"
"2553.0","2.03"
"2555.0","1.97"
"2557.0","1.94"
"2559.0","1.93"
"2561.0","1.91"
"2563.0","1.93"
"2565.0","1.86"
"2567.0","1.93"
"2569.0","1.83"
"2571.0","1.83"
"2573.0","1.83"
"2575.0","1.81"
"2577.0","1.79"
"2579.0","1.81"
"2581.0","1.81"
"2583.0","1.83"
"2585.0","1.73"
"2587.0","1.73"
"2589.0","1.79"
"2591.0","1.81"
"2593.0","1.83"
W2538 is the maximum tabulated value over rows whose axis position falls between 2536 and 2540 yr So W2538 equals 2.22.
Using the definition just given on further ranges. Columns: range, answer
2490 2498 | 1.62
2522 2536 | 2.27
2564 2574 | 1.93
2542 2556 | 2.08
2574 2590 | 1.83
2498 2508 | 2.07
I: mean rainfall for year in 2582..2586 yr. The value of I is 1.78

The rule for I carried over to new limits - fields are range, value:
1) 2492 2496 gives 1.5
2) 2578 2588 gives 1.78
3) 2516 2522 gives 2.21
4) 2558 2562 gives 1.92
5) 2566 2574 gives 1.85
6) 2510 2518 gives 2.11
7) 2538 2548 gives 2.07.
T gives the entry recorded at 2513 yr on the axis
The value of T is 2.12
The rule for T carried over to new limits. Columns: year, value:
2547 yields 1.99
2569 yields 1.83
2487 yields 1.53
